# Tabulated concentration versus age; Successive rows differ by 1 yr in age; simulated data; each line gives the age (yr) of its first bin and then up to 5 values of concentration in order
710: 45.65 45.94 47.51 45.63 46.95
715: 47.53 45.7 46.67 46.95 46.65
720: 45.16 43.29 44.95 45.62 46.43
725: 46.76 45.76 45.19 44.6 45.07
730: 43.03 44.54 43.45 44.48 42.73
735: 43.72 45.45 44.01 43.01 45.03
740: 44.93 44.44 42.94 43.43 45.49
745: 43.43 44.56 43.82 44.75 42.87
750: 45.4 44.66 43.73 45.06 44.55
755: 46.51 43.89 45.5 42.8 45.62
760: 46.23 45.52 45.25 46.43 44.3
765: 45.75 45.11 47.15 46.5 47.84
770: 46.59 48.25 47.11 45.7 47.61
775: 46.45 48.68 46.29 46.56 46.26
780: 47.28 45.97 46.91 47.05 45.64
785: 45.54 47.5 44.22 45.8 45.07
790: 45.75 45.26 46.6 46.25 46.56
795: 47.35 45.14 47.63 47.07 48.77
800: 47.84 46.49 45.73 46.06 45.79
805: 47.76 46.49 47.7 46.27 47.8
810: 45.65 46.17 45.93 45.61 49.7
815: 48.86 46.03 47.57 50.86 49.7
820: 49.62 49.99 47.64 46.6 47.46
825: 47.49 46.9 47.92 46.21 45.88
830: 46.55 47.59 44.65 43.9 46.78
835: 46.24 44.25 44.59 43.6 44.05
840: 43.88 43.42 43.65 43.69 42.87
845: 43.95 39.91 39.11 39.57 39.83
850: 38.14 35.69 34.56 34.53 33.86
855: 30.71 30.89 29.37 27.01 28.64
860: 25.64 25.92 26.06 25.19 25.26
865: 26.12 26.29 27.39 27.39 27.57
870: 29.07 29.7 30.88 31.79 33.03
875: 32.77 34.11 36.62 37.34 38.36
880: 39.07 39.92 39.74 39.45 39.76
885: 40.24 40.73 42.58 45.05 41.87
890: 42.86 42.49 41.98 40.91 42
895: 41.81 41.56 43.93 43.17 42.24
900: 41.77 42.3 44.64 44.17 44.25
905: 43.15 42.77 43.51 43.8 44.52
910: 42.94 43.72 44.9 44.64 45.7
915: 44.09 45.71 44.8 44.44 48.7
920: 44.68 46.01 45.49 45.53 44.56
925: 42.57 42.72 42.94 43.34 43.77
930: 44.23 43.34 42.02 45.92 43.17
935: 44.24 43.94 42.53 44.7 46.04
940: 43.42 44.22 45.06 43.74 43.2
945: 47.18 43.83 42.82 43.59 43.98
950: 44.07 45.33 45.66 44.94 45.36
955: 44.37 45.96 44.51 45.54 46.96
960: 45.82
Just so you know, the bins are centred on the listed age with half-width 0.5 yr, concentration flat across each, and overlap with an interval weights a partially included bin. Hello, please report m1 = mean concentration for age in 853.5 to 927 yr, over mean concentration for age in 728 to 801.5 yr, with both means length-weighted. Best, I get 0.8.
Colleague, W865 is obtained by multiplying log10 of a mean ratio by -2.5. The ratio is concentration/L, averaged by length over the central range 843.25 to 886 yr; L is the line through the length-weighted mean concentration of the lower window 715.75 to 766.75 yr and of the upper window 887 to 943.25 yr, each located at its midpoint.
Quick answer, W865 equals 0.296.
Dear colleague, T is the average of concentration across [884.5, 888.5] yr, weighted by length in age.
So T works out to 42.2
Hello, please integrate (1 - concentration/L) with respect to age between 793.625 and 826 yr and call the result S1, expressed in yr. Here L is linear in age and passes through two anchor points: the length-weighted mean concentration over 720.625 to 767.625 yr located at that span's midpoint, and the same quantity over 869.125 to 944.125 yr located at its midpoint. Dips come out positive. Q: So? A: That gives -2.8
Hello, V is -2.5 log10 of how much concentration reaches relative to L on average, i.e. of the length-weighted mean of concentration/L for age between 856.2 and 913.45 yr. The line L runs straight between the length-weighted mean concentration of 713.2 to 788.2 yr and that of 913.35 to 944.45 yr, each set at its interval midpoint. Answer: 0.20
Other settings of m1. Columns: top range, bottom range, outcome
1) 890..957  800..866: 1.05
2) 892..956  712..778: 0.97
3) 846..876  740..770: 0.69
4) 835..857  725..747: 0.90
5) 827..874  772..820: 0.78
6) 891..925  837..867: 1.26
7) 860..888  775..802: 0.71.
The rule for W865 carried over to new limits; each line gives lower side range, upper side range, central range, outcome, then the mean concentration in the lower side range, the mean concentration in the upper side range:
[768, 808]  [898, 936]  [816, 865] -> 0.13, 46.6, 44.1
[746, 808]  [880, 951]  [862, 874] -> 0.50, 46.1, 43.5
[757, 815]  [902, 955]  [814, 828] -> -0.05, 46.4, 44.3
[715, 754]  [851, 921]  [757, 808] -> -0.09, 44.7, 37.8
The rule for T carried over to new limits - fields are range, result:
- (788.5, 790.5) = 45.4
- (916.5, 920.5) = 45.7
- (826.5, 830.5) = 46.6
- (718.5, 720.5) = 45.9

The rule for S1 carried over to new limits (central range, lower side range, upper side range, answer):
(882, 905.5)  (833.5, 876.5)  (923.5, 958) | -1.93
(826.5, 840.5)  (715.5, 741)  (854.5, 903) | -2.57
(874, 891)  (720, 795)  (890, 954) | 1.91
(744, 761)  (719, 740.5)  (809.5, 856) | -0.04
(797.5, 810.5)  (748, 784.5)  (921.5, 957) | -0.38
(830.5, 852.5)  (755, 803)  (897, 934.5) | 1.37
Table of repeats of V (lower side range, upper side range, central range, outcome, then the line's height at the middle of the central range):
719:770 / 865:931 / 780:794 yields -0.057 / 43.7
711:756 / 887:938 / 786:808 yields -0.047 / 44.5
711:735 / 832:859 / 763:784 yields -0.090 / 42.9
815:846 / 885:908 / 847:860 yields 0.319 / 44.9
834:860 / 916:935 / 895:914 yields -0.016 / 42.8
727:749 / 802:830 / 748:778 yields -0.014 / 45.2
